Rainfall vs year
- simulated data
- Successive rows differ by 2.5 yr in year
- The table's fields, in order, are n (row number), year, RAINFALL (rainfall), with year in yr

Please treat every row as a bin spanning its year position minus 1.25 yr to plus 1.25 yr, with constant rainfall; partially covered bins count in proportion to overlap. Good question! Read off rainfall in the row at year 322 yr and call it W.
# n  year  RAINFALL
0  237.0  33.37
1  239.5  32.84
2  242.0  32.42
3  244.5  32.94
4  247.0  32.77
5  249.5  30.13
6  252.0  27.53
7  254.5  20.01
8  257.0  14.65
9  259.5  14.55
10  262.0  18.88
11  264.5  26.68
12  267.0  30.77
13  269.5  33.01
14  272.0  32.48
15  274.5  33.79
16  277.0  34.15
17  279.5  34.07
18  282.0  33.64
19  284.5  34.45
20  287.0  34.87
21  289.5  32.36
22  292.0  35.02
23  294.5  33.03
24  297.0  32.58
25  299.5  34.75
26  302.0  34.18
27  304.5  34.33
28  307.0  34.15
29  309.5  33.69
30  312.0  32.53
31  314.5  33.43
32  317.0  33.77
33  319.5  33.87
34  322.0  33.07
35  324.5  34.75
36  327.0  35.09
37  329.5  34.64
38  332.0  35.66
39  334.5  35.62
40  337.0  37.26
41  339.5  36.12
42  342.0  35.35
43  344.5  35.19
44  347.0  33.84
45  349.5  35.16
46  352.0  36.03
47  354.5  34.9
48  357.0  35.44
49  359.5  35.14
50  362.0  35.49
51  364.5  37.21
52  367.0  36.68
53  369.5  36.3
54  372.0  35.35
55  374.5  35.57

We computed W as 33.07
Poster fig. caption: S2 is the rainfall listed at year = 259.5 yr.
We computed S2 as 14.55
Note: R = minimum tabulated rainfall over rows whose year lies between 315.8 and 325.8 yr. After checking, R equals 33.07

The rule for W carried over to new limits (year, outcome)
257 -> 14.65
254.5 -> 20.01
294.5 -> 33.03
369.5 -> 36.3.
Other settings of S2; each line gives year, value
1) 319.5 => 33.87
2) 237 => 33.37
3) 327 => 35.09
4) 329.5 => 34.64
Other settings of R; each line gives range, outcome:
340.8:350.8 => 33.84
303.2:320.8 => 32.53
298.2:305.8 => 34.18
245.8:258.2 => 14.65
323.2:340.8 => 34.64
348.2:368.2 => 34.9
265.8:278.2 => 30.77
